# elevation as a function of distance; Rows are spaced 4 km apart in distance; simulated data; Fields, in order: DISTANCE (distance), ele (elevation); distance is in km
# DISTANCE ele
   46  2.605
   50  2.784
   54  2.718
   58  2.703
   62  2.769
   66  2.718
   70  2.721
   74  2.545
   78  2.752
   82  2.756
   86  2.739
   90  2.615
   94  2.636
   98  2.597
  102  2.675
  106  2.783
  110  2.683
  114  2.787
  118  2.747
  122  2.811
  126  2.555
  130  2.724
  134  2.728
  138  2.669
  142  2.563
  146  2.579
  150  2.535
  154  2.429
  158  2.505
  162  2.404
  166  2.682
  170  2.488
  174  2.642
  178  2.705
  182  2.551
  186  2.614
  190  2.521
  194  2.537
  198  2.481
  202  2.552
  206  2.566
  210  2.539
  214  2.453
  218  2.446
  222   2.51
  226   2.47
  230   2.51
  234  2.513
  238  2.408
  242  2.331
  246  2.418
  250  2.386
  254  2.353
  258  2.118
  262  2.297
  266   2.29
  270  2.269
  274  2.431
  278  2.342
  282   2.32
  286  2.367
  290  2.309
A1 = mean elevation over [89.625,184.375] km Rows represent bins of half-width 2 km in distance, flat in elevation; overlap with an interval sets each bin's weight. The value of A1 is 2.63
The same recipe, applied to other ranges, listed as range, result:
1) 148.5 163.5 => 2.47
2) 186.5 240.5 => 2.5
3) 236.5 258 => 2.35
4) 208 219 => 2.48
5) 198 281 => 2.41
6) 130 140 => 2.7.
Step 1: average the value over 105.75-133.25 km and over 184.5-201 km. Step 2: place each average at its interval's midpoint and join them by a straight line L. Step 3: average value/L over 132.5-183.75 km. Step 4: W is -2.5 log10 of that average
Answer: 0.02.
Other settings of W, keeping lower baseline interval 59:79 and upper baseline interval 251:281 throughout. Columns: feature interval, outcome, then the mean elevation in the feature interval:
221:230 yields -0.048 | 2.49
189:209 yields -0.041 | 2.53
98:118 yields -0.041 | 2.72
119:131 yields -0.046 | 2.7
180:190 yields -0.045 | 2.57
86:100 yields 0.007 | 2.63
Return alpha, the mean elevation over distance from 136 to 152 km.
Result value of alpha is 2.59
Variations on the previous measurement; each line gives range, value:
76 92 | 2.72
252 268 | 2.26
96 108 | 2.69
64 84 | 2.7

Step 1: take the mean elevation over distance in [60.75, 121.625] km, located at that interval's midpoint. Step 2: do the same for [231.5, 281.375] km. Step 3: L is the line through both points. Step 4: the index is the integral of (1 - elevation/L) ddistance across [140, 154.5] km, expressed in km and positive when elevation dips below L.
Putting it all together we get 0.26 km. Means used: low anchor 2.7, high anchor 2.35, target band 2.54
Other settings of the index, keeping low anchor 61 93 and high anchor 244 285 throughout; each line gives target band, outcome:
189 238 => -1.59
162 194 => -1.13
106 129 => -0.93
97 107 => -0.14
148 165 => 0.39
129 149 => -0.54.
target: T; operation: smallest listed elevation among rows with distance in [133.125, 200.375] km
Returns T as 2.404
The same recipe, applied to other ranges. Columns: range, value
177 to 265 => 2.118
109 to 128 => 2.555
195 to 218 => 2.446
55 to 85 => 2.545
